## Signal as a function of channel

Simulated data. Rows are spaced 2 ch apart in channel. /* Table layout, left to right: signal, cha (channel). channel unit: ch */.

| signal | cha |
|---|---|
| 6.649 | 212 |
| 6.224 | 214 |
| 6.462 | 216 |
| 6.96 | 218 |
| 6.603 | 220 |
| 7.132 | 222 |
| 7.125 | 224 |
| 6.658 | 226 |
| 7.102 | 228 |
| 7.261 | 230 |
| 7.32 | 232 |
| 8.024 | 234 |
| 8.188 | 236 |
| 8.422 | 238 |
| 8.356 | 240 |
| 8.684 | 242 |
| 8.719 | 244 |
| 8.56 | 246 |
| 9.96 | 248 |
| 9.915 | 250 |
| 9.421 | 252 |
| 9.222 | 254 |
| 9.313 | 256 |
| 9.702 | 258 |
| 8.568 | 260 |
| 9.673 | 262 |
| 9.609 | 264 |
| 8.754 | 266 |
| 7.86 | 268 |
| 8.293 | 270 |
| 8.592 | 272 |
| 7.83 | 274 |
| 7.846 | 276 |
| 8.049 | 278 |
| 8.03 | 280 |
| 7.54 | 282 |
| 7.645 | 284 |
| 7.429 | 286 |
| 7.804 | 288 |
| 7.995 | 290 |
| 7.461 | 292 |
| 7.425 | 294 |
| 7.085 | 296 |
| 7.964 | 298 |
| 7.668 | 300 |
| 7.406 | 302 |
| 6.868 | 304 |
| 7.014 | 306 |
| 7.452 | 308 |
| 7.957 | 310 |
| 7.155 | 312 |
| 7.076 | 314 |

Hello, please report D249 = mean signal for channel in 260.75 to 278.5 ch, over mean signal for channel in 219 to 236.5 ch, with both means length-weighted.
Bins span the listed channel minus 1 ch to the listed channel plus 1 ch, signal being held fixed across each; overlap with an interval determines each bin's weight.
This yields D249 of 1.18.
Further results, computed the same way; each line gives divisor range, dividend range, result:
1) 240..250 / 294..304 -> 0.83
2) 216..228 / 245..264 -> 1.36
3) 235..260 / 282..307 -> 0.83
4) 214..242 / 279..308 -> 1.02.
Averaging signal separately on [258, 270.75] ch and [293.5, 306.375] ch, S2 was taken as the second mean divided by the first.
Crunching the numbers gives 0.83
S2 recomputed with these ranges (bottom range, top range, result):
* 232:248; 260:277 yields 1.01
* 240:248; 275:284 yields 0.89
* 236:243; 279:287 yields 0.91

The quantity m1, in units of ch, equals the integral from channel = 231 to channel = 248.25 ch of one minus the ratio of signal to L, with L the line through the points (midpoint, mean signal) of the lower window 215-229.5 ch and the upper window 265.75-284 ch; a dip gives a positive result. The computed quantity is -2.7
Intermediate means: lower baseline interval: 6.88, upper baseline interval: 8.04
